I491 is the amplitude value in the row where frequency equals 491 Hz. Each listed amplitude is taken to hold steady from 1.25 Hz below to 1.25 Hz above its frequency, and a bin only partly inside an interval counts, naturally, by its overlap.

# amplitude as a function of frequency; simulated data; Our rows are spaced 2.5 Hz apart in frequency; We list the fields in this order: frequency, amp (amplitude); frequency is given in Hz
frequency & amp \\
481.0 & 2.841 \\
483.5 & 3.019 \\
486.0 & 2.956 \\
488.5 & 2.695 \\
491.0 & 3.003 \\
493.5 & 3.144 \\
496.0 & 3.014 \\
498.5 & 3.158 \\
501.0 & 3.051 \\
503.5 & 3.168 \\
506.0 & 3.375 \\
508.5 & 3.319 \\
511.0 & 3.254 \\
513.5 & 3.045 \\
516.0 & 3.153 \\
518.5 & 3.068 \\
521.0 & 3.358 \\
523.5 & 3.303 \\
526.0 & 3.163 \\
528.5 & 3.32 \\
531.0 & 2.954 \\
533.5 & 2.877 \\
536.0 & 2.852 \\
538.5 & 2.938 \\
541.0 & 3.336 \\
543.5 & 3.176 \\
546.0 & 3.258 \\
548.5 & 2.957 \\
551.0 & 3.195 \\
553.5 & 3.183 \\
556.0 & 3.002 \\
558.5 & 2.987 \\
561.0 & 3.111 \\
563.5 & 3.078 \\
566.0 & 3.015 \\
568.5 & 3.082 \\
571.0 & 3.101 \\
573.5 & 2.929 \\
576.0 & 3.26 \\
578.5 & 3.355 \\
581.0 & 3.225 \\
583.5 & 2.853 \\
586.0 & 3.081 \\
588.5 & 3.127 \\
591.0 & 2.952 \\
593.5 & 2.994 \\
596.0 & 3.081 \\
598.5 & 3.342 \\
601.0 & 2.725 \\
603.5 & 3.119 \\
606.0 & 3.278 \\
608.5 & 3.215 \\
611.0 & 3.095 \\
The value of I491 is 3.003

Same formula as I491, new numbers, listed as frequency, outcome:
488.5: 2.695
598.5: 3.342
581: 3.225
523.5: 3.303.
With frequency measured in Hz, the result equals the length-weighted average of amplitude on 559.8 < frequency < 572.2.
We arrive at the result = 3.08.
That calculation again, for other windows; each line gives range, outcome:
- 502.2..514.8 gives 3.23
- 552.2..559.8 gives 3.06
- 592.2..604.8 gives 3.05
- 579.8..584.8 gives 3.04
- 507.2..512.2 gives 3.29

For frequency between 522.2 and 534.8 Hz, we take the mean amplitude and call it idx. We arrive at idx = 3.12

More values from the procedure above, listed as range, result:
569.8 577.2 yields 3.1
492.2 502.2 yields 3.09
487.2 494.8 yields 2.95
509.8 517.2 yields 3.15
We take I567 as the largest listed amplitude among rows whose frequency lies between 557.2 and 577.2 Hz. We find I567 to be 3.26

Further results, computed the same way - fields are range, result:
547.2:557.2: 3.195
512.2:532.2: 3.358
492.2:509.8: 3.375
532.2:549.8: 3.336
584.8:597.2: 3.127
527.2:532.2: 3.32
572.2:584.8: 3.355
